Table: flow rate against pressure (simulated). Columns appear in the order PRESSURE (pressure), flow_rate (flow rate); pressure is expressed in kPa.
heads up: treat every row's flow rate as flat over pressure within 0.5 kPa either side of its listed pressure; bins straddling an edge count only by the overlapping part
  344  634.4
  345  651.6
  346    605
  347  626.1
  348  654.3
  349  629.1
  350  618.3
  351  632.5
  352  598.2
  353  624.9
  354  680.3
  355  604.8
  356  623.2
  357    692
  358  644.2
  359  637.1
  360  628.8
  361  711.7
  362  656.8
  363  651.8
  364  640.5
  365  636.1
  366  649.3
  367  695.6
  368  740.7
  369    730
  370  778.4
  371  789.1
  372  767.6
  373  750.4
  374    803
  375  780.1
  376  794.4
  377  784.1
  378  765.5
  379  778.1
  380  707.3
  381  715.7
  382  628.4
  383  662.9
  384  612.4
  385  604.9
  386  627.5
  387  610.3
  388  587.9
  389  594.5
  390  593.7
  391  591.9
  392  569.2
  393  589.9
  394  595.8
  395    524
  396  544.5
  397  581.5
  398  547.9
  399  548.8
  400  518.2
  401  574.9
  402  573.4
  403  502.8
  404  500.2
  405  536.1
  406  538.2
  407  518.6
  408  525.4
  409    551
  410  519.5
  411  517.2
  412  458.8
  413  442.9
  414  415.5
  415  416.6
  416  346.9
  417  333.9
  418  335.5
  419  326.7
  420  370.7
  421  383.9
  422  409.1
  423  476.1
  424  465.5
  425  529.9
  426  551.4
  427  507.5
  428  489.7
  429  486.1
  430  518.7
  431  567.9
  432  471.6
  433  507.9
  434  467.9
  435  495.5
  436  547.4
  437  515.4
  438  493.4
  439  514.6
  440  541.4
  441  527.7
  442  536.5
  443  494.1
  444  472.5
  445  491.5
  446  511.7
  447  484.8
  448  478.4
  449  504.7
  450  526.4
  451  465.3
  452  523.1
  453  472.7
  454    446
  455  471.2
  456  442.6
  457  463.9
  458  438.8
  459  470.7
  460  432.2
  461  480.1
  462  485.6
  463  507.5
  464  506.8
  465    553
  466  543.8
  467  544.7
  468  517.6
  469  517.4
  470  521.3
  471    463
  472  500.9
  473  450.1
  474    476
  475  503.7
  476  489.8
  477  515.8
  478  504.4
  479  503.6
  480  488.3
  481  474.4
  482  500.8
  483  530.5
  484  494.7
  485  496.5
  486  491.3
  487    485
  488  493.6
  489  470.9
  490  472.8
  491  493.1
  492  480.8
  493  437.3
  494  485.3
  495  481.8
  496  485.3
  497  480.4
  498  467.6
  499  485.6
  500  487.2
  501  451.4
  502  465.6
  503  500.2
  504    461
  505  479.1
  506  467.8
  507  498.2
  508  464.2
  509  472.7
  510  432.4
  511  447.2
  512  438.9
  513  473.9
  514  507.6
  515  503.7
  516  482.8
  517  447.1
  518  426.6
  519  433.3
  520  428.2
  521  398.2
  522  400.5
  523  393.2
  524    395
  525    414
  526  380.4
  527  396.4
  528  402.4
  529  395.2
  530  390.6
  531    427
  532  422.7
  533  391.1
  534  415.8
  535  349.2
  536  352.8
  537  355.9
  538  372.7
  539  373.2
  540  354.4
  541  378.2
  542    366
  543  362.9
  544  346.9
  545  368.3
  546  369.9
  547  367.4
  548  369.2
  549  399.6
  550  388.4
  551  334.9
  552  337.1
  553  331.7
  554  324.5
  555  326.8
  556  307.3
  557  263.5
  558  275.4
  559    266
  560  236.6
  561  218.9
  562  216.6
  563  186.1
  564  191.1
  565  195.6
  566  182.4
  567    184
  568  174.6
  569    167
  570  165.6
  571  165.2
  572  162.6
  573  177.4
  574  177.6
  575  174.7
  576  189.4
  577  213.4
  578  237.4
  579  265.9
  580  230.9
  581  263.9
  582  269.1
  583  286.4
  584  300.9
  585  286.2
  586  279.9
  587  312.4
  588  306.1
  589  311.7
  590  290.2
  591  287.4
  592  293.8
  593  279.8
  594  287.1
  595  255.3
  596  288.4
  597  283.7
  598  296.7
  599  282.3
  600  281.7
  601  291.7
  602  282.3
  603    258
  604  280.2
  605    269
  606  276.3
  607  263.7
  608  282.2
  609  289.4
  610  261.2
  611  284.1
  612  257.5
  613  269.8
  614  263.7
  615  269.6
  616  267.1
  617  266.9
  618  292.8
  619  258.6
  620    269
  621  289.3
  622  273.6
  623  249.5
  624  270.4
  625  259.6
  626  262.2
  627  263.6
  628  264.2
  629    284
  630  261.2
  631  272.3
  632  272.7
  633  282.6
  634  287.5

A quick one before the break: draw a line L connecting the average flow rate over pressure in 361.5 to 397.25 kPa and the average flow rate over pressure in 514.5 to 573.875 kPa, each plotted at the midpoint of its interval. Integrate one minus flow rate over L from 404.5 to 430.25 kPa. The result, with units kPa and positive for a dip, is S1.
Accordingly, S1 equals 5.8 kPa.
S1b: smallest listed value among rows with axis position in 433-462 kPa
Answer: 432.2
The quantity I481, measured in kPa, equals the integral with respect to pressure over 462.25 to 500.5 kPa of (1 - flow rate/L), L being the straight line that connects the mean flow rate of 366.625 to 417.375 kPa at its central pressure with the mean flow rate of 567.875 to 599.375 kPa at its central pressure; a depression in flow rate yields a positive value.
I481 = -4.92 kPa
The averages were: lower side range 604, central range 495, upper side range 250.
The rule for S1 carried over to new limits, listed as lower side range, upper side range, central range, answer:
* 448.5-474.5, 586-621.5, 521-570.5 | 5.6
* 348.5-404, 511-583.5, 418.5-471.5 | 2.7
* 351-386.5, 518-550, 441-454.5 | 1.3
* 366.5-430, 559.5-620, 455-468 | -0.7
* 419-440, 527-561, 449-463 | -0.5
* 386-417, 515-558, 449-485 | -2.8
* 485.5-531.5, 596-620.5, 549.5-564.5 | 3.6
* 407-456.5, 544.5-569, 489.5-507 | -4.8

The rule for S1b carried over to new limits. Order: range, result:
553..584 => 162.6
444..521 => 398.2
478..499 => 437.3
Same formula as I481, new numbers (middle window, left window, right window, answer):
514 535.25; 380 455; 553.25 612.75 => -4.4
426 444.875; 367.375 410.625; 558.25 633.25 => 1.3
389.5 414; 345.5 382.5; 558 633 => 3.2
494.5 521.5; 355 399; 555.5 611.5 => -4.3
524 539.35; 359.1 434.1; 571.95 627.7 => -0.8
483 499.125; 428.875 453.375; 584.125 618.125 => -1.8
